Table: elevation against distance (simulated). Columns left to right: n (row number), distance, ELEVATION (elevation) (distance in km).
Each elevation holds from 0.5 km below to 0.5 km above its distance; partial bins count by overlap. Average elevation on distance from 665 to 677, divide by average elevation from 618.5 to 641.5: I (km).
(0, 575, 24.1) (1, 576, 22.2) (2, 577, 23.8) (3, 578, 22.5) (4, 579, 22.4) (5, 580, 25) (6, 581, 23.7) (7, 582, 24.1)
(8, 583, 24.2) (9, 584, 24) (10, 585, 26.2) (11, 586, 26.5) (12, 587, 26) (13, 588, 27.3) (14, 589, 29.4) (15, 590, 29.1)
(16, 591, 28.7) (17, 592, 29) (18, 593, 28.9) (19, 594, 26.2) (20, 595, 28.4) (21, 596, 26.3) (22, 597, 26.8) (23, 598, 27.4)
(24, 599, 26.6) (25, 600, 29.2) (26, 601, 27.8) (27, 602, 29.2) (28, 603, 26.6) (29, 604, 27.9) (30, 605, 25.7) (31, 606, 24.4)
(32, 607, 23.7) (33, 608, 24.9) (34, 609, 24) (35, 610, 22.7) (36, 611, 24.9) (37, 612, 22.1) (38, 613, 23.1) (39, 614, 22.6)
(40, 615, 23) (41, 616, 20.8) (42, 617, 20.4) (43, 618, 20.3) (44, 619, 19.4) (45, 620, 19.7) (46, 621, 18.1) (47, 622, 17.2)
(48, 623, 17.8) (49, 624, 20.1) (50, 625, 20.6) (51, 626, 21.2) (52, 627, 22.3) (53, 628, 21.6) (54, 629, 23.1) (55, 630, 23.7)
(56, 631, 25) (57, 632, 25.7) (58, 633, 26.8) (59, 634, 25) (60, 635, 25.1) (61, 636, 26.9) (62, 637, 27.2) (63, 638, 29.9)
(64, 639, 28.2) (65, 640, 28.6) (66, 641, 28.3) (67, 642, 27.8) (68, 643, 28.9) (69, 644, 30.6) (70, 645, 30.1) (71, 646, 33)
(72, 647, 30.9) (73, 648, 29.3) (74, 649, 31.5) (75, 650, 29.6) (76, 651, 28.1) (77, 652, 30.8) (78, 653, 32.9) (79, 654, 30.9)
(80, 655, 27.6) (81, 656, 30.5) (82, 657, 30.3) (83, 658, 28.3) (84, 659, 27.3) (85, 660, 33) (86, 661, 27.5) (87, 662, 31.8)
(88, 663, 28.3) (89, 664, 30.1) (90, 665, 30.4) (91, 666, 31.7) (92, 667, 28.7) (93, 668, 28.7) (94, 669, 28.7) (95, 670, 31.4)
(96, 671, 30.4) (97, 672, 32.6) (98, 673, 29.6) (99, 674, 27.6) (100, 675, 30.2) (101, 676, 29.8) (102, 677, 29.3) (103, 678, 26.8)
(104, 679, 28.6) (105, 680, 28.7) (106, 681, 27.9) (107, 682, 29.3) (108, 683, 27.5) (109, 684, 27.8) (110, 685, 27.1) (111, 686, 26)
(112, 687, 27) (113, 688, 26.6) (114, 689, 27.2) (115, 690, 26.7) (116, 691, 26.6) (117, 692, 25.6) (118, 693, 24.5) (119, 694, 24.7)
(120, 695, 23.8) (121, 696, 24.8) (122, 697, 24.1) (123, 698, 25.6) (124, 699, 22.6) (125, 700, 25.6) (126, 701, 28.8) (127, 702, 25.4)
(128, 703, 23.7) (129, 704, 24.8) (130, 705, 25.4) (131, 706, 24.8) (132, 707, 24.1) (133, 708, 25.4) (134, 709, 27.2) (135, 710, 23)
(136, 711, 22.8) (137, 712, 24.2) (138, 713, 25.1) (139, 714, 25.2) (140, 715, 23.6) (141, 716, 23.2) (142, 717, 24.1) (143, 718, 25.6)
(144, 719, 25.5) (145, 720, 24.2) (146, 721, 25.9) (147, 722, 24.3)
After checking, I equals 1.3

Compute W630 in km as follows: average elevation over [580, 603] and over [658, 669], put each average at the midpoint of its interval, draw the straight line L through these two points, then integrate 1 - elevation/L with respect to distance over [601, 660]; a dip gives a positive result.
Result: 5.7 km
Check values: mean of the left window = 27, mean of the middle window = 25.7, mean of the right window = 29.6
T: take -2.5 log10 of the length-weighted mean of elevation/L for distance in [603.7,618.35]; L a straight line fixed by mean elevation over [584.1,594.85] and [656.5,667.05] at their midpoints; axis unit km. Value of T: 0.208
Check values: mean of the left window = 27.6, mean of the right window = 29.8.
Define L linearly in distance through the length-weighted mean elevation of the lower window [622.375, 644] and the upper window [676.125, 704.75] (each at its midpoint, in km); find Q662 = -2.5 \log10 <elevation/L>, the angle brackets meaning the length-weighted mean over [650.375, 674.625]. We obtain -0.16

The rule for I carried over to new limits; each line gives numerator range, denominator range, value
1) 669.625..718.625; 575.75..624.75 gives 1.08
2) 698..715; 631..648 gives 0.88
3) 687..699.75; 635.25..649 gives 0.87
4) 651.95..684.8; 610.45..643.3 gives 1.26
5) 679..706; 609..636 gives 1.18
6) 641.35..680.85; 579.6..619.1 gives 1.17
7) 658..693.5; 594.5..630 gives 1.22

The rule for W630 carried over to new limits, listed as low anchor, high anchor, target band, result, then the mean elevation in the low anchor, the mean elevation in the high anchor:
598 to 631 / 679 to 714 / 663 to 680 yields -3.2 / 23.1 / 25.8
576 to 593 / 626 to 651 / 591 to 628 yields 3.5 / 25.7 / 27.4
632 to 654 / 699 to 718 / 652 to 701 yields -2.5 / 29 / 24.8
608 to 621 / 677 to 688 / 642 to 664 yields -4.2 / 21.9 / 27.7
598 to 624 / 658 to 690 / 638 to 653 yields -2.0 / 23.3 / 28.9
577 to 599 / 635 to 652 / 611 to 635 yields 5.4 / 26.2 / 29.2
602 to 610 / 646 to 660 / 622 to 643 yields 2.6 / 25.4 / 30.1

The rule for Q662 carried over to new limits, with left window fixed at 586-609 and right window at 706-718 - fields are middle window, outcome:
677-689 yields -0.10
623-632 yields 0.19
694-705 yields -0.01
